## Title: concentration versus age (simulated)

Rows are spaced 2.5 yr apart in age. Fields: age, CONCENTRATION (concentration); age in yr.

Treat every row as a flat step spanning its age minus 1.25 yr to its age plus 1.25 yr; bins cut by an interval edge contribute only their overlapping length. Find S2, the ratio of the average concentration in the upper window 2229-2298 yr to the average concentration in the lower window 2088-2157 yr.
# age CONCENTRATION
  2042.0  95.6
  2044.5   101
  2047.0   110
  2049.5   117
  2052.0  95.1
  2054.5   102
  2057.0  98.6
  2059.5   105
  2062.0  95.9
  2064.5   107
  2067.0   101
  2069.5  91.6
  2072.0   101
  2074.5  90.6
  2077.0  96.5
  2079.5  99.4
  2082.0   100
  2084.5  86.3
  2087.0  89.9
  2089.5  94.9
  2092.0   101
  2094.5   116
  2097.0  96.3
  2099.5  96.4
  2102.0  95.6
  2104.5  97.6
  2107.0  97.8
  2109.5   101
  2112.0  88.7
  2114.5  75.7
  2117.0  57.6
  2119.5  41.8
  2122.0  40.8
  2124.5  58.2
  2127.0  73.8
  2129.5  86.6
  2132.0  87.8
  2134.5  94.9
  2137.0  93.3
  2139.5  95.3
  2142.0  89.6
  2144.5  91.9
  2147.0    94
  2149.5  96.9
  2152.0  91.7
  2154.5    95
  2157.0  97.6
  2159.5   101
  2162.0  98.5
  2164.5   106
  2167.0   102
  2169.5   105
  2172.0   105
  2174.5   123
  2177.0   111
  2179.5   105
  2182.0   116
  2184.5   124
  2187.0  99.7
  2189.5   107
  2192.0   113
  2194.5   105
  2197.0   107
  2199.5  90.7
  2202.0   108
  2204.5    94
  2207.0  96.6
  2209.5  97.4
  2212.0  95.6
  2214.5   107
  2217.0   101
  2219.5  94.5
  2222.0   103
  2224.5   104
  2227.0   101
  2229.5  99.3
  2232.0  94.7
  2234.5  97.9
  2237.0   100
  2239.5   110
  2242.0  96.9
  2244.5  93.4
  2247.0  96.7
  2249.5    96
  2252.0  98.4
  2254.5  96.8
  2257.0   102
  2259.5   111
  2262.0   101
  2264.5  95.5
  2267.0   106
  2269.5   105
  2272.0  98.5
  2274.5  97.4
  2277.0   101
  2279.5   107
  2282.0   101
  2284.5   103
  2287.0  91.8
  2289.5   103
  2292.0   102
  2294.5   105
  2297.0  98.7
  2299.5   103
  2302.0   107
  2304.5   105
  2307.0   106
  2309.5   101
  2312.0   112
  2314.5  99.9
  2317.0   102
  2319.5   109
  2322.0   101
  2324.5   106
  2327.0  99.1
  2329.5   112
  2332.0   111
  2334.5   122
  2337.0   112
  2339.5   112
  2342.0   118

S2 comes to 1.15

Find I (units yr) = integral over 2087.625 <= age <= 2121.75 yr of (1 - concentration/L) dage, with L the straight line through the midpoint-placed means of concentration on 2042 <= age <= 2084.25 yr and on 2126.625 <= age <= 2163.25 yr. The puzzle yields 3.1 yr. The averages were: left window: 100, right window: 93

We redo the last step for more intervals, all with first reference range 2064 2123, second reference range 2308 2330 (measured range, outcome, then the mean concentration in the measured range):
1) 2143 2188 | -4.12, 103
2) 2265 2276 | 0.01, 101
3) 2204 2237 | -0.29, 99.1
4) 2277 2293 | 0.16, 101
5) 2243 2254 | 0.42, 96.2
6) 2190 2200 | -0.89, 105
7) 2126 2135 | 0.70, 85.3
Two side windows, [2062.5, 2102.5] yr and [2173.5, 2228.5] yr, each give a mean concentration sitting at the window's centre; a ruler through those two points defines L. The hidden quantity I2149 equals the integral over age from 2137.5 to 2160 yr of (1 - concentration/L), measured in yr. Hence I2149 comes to 1.6 yr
